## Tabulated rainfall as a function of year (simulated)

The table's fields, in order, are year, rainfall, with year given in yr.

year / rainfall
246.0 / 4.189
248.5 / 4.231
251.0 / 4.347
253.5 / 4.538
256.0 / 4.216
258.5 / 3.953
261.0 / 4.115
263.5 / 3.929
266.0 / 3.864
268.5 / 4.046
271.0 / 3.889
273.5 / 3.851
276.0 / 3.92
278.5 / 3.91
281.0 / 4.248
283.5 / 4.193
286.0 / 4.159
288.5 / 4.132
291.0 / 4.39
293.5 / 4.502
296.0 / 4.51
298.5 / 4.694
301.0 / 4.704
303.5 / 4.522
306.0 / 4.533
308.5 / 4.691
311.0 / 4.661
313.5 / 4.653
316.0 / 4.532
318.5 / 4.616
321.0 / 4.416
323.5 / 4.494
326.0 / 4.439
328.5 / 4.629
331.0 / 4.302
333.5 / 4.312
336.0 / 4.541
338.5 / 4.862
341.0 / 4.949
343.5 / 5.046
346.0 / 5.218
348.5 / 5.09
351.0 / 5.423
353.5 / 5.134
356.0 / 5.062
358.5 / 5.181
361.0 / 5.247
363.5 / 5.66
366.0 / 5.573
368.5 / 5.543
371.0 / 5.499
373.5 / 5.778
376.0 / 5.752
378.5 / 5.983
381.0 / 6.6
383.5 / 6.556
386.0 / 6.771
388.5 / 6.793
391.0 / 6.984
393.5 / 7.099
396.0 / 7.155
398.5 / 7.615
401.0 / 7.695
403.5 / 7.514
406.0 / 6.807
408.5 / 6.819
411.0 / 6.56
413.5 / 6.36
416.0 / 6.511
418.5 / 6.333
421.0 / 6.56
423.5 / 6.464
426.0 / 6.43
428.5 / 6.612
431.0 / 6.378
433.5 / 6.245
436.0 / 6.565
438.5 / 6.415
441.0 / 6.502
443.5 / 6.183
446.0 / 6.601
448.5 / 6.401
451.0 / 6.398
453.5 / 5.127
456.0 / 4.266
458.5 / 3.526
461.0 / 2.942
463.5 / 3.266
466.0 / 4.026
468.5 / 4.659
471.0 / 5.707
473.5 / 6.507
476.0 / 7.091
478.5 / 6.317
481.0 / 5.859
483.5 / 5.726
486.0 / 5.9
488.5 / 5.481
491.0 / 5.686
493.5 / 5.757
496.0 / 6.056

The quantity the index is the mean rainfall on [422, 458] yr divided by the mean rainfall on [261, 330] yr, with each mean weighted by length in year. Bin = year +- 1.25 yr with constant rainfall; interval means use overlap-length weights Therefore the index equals 1.4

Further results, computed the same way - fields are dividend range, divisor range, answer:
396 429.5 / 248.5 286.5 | 1.67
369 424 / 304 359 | 1.40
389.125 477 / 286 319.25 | 1.35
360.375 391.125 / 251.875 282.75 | 1.49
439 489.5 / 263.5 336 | 1.25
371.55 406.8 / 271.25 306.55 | 1.58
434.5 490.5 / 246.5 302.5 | 1.32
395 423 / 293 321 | 1.50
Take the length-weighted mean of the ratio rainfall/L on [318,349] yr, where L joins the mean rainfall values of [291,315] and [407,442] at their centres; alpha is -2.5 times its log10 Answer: 0.09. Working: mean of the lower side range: 4.6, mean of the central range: 4.68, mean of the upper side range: 6.48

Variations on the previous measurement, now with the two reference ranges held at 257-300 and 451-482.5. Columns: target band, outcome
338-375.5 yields -0.18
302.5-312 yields -0.08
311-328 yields -0.05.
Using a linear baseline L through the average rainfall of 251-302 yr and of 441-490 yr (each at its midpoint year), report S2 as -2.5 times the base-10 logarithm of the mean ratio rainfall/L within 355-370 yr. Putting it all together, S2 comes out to -0.14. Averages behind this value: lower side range 4.19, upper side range 5.4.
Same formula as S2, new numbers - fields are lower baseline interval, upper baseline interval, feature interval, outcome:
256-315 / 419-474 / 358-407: -0.25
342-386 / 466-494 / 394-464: -0.09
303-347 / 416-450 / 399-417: -0.15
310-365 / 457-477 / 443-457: -0.23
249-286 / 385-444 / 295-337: 0.09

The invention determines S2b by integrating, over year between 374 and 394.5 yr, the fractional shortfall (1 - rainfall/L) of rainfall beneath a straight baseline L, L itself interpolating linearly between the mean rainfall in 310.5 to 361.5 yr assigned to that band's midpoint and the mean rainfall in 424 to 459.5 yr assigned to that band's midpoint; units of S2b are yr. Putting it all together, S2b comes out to -4.5 yr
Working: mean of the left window 4.8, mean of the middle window 6.53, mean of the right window 6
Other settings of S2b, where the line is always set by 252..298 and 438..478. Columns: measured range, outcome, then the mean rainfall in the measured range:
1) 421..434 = -3.3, 6.45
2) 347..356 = -1.1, 5.19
